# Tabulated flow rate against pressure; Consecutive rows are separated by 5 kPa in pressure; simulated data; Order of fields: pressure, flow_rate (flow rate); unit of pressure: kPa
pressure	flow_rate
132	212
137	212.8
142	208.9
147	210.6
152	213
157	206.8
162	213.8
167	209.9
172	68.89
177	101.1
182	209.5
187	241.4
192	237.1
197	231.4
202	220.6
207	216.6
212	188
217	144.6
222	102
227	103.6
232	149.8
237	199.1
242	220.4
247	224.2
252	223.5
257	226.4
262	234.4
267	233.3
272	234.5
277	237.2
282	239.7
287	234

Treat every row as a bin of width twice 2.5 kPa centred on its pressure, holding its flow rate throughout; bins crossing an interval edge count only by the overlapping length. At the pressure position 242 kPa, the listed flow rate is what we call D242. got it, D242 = 220.4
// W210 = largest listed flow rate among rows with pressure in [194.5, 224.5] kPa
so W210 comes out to 231.4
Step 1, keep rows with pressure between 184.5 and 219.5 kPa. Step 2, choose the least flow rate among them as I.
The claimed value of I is 144.6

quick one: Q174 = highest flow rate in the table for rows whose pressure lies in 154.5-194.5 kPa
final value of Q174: 241.4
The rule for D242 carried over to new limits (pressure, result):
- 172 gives 68.89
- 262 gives 234.4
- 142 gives 208.9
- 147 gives 210.6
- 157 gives 206.8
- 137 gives 212.8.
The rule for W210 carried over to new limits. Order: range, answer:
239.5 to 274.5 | 234.5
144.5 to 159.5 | 213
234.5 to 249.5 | 224.2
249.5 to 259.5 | 226.4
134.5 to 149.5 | 212.8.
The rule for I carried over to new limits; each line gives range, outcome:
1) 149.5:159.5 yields 206.8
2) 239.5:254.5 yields 220.4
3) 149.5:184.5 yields 68.89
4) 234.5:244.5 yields 199.1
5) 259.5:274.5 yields 233.3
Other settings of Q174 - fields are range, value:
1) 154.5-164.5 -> 213.8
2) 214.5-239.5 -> 199.1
